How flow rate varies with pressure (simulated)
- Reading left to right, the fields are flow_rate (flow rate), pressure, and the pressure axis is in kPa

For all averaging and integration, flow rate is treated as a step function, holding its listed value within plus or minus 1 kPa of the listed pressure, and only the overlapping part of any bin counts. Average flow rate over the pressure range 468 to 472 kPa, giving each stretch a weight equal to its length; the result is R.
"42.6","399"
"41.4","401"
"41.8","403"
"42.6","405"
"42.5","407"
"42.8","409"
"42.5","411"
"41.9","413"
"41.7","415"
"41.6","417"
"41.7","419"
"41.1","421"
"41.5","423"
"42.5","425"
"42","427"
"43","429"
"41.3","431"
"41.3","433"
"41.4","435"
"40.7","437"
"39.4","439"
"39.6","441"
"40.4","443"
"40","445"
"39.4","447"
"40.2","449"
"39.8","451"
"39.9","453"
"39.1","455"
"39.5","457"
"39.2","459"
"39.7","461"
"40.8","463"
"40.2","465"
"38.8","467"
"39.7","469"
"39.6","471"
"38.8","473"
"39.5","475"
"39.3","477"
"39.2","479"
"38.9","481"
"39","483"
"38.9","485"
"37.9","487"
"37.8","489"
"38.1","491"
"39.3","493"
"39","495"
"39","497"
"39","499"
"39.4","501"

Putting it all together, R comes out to 39.7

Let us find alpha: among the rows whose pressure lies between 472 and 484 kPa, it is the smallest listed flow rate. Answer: 38.8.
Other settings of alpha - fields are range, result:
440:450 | 39.4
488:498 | 37.8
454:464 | 39.1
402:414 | 41.8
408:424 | 41.1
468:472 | 39.6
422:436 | 41.3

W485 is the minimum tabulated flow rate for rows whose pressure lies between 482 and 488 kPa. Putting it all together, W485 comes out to 37.9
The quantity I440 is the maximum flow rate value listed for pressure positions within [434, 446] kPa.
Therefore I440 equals 41.4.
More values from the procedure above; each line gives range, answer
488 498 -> 39.3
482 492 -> 39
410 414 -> 42.5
